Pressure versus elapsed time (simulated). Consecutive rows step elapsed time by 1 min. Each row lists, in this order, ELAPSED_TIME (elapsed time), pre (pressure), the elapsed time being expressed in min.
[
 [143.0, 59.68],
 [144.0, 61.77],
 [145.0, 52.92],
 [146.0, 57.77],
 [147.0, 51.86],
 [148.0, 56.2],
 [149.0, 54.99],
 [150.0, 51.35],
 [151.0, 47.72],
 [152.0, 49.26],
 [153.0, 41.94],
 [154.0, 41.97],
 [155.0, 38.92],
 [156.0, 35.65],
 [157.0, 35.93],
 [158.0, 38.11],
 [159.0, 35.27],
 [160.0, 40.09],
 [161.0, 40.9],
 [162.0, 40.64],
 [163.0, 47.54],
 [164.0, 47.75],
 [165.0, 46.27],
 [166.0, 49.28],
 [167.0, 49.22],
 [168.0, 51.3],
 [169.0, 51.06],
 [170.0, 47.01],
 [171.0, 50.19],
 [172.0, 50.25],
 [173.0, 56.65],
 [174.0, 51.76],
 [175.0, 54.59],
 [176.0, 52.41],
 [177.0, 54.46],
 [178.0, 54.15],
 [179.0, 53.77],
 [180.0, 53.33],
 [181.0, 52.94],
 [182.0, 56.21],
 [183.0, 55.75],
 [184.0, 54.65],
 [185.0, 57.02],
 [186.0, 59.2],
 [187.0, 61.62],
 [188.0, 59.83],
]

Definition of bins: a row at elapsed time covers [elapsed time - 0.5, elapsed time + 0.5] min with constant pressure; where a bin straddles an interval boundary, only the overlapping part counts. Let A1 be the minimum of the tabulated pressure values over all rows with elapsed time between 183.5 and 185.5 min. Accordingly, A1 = 54.65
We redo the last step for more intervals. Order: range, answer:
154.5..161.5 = 35.27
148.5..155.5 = 38.92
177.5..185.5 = 52.94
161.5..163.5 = 40.64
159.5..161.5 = 40.09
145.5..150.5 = 51.35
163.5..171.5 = 46.27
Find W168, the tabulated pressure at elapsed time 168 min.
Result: 51.3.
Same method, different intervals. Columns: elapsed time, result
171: 50.19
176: 52.41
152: 49.26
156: 35.65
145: 52.92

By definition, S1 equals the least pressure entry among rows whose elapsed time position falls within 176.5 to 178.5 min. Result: 54.15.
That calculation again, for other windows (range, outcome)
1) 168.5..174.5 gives 47.01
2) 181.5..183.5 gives 55.75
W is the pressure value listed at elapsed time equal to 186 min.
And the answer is 59.2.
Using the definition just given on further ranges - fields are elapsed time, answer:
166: 49.28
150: 51.35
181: 52.94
